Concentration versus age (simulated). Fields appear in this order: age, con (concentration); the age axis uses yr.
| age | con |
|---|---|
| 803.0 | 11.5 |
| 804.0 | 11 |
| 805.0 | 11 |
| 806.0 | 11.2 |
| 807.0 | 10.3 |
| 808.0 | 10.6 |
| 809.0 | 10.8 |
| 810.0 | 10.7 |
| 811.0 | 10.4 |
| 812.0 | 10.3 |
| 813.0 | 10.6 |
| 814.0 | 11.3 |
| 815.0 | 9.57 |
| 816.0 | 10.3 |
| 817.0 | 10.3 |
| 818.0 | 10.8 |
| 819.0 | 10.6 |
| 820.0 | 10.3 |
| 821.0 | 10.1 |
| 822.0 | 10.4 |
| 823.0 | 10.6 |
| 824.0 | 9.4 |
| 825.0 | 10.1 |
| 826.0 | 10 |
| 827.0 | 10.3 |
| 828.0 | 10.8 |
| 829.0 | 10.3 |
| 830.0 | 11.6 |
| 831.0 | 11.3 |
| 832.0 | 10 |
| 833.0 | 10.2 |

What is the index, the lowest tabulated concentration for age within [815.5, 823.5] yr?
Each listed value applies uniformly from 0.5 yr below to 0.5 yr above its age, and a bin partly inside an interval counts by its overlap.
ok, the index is 10.1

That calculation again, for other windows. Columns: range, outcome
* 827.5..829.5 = 10.3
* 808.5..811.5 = 10.4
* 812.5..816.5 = 9.57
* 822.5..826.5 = 9.4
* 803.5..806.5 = 11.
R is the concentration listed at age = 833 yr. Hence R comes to 10.2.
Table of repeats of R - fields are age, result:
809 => 10.8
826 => 10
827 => 10.3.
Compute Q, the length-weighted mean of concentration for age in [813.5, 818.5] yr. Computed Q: 10.5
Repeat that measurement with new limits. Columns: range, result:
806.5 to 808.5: 10.4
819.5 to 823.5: 10.3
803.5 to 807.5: 10.9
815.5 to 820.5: 10.5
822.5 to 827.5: 10.1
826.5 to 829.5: 10.5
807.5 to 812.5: 10.6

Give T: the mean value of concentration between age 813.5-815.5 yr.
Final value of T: 10.4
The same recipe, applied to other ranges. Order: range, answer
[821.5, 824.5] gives 10.1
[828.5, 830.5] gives 10.9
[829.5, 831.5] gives 11.4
